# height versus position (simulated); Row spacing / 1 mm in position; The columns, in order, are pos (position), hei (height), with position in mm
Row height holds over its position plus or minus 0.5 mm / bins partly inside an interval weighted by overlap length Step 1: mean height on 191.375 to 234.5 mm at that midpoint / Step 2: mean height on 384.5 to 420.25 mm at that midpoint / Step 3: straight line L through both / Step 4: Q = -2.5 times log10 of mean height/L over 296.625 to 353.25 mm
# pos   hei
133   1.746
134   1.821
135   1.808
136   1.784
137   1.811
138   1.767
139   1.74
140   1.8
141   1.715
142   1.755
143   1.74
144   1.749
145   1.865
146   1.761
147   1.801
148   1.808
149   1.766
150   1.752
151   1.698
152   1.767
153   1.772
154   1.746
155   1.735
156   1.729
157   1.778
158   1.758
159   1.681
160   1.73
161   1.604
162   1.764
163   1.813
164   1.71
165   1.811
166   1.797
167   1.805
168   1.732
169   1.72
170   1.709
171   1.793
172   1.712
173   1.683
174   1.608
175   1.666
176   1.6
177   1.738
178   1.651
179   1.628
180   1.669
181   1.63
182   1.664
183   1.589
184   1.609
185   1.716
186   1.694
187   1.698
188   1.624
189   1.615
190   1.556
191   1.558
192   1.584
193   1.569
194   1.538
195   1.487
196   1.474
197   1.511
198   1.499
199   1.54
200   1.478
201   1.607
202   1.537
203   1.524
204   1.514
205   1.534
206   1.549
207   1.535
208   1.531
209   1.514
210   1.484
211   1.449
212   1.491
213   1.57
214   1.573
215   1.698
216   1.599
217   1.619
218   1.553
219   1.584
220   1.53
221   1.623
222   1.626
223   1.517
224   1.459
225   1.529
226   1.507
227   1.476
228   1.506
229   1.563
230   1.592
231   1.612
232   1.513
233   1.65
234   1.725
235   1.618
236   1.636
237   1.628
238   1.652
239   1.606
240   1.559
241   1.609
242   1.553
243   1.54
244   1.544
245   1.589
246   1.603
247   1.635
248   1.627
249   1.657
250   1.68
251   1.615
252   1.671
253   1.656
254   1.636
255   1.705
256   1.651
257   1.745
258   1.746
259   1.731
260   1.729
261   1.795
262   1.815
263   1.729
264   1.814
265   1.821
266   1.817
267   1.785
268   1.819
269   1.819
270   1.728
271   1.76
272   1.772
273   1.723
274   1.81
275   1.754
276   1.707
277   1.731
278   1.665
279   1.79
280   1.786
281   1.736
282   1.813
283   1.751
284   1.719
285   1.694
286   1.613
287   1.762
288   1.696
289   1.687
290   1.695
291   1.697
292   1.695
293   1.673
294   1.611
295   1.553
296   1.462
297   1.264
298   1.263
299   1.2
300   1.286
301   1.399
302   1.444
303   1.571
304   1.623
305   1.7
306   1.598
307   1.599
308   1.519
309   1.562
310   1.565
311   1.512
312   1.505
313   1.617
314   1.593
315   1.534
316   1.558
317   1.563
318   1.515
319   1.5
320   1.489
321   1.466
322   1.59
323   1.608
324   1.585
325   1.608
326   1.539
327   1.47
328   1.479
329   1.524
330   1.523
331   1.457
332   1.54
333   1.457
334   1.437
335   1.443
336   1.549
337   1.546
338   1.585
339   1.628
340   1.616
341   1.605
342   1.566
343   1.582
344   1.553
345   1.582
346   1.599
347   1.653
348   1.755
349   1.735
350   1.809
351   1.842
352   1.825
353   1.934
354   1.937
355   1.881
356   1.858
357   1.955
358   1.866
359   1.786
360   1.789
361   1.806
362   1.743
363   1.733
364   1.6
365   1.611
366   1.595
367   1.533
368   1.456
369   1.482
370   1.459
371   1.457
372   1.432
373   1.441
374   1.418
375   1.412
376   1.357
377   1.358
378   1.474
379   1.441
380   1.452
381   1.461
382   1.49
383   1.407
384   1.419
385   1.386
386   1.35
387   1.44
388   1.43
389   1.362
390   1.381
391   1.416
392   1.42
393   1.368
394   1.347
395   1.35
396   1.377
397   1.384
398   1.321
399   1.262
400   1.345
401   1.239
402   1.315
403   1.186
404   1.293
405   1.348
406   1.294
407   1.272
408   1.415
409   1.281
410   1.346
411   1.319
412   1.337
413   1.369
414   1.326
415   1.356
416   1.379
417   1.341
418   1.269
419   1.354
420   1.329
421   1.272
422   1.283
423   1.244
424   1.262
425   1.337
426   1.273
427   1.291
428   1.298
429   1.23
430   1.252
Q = -0.094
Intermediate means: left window 1.55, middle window 1.55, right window 1.34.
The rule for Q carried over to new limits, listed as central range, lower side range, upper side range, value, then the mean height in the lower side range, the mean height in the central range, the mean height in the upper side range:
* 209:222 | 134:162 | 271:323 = 0.08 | 1.76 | 1.56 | 1.6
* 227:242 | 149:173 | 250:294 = 0.09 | 1.74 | 1.6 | 1.73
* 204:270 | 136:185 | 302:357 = 0.03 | 1.73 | 1.62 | 1.6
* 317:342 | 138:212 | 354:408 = -0.01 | 1.66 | 1.53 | 1.48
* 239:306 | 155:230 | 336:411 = -0.06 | 1.61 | 1.66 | 1.52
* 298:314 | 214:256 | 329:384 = 0.06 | 1.6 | 1.51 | 1.6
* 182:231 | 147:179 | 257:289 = 0.12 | 1.73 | 1.56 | 1.75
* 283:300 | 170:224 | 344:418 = -0.03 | 1.59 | 1.58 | 1.49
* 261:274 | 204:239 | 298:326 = -0.16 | 1.57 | 1.78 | 1.53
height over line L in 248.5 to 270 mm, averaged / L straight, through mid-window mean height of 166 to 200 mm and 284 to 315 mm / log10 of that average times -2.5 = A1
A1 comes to -0.099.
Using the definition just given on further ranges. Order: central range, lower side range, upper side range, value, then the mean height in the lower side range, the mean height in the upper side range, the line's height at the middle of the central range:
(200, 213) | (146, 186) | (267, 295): 0.133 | 1.72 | 1.73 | 1.72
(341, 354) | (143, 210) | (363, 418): -0.181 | 1.66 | 1.39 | 1.45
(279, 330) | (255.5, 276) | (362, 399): 0.058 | 1.77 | 1.44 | 1.66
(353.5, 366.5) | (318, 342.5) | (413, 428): -0.216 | 1.53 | 1.31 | 1.46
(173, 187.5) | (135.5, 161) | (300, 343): 0.040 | 1.76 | 1.54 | 1.72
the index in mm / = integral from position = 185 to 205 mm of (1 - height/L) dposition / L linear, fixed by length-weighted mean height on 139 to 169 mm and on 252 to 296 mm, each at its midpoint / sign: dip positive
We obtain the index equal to 2.1 mm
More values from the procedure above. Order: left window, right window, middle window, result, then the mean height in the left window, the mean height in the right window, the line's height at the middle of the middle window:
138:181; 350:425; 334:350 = -0.9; 1.73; 1.46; 1.52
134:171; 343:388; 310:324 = 0.8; 1.76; 1.6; 1.64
